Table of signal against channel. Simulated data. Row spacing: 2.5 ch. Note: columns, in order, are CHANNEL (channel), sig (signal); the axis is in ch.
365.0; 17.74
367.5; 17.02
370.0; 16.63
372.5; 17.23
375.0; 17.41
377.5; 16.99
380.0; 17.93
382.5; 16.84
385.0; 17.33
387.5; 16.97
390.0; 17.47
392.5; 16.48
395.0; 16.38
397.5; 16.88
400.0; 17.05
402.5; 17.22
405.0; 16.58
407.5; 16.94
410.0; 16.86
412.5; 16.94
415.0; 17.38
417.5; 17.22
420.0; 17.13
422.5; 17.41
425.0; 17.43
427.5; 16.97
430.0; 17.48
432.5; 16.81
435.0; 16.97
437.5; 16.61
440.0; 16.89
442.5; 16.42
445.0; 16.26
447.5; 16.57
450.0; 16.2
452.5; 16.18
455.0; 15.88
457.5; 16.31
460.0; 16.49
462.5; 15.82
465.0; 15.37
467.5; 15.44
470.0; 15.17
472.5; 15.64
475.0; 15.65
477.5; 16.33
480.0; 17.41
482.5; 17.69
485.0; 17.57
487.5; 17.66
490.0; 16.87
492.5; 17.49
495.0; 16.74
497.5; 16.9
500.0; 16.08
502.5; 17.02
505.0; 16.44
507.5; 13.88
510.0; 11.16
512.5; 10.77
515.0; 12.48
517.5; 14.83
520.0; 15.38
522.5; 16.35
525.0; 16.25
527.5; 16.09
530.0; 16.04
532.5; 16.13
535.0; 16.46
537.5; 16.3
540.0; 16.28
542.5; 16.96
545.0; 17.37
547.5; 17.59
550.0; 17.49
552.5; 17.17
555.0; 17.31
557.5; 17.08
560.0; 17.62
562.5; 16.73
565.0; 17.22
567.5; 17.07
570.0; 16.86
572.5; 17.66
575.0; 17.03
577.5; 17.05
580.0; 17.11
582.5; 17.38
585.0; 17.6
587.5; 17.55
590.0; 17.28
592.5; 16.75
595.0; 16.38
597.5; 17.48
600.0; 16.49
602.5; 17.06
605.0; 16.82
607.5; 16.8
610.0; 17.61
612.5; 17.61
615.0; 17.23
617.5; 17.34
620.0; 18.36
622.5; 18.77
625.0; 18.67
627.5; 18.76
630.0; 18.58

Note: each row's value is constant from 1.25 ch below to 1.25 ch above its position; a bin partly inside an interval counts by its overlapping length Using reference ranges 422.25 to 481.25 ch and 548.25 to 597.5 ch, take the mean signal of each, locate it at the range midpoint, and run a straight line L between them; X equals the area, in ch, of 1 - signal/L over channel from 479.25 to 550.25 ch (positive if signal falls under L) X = 3.27 ch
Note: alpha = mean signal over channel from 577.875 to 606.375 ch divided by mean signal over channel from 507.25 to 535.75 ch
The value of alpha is 1.17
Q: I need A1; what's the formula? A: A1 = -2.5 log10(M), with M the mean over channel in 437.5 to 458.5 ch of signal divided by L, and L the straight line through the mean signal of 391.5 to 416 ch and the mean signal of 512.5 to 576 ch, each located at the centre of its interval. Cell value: 0.02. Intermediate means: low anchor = 16.9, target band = 16.4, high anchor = 16.4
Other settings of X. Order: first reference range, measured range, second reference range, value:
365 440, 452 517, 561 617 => 5.0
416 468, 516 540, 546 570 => 1.6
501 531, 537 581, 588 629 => -3.1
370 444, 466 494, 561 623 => 0.8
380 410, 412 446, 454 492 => -0.6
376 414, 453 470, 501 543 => 0.2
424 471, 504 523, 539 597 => 3.4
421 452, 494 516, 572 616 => 3.1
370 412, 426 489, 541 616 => 2.2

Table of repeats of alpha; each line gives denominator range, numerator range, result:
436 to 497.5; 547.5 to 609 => 1.04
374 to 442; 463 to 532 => 0.92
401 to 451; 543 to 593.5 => 1.02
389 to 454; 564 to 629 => 1.03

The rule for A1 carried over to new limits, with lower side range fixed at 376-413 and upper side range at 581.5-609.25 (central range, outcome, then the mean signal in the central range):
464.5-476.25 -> 0.10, 15.5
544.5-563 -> -0.02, 17.3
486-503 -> 0.00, 17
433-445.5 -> 0.02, 16.7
